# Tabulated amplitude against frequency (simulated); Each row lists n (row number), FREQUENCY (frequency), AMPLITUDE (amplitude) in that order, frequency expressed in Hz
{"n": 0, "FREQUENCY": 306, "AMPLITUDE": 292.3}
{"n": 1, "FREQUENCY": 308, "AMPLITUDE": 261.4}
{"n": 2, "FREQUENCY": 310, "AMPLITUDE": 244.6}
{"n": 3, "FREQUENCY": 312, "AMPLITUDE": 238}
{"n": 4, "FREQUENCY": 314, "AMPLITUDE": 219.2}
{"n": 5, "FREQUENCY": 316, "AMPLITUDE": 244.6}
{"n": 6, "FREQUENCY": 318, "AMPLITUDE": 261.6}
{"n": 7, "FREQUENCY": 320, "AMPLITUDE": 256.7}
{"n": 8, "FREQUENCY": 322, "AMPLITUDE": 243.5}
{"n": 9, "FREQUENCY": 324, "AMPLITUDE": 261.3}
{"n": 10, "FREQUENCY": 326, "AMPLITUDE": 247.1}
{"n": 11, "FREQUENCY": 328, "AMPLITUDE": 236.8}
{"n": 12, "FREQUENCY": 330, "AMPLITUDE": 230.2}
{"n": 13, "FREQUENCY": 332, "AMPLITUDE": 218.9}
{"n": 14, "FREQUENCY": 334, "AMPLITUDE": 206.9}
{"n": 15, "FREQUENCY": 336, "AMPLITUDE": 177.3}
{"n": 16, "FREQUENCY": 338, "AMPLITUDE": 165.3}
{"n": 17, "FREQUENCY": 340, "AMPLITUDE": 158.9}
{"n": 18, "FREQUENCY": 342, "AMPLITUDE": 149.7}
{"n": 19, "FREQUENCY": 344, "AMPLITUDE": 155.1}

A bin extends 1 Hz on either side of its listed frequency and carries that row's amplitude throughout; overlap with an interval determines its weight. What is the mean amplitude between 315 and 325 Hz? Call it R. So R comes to 254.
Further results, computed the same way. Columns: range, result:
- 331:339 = 192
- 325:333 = 233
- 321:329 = 247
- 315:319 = 253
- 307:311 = 253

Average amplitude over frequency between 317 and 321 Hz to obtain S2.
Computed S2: 259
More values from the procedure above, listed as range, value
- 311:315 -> 229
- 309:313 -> 241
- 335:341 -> 167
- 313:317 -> 232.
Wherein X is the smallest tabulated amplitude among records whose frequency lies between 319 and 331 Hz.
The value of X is 230.2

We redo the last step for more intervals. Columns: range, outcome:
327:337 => 177.3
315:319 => 244.6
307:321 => 219.2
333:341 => 158.9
